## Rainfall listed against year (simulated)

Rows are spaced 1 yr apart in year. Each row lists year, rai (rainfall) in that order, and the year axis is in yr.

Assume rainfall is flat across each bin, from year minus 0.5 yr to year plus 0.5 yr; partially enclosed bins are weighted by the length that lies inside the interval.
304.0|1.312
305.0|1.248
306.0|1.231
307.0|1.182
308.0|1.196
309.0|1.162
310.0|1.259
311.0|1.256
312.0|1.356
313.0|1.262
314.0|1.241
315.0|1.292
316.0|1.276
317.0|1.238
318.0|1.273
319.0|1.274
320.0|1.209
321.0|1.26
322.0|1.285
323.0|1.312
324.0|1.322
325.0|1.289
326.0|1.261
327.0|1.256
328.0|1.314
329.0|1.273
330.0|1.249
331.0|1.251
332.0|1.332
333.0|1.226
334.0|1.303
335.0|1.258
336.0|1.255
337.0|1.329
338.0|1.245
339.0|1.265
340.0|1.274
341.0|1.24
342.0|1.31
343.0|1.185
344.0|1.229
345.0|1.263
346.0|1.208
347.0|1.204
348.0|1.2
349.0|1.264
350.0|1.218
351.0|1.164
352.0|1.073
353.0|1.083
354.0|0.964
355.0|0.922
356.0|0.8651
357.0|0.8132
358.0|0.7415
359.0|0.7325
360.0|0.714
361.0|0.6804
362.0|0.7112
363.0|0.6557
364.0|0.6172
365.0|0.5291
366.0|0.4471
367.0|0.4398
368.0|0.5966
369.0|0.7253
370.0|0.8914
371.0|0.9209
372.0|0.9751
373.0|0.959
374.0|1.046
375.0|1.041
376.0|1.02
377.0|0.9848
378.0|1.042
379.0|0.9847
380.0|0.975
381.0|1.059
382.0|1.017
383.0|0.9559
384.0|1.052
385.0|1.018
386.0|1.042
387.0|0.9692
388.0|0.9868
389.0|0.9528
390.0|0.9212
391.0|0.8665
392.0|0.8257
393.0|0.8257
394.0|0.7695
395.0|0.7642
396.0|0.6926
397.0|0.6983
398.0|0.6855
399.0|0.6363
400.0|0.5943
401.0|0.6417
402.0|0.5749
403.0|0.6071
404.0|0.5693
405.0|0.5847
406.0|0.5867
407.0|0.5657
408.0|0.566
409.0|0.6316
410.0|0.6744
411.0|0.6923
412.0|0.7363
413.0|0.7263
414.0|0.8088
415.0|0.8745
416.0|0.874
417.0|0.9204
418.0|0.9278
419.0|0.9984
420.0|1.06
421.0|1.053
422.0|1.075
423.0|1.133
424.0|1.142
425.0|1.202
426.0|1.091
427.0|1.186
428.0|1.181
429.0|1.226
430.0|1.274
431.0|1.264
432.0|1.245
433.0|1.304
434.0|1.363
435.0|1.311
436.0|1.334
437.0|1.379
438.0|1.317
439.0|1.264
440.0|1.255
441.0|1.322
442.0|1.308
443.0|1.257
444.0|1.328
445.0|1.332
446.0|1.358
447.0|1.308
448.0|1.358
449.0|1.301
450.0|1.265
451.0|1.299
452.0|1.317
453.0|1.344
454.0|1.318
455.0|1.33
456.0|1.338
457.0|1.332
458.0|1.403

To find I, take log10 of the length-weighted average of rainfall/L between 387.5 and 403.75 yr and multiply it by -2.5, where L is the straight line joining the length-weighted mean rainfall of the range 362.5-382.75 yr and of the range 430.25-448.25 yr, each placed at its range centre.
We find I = 0.31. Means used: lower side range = 0.848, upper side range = 1.31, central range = 0.75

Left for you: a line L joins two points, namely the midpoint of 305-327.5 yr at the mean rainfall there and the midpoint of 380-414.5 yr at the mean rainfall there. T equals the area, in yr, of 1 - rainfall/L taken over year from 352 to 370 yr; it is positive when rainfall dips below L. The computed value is 4.7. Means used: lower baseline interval 1.26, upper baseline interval 0.776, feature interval 0.734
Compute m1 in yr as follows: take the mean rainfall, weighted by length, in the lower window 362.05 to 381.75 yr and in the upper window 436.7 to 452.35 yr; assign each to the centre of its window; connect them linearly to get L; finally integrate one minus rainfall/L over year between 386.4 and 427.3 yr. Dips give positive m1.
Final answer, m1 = 9.4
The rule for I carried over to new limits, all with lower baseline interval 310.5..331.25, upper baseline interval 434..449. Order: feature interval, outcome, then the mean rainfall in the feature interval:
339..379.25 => 0.33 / 0.952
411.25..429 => 0.29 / 1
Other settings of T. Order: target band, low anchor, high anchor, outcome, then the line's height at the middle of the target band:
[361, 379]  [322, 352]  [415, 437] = 6.1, 1.22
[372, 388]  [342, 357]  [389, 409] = -2.9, 0.857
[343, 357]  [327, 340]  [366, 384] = 0.2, 1.13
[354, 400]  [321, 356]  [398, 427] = 7.5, 1.01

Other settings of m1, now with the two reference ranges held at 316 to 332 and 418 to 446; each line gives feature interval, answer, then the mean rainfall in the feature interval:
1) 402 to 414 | 5.8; 0.636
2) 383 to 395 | 3.1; 0.924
